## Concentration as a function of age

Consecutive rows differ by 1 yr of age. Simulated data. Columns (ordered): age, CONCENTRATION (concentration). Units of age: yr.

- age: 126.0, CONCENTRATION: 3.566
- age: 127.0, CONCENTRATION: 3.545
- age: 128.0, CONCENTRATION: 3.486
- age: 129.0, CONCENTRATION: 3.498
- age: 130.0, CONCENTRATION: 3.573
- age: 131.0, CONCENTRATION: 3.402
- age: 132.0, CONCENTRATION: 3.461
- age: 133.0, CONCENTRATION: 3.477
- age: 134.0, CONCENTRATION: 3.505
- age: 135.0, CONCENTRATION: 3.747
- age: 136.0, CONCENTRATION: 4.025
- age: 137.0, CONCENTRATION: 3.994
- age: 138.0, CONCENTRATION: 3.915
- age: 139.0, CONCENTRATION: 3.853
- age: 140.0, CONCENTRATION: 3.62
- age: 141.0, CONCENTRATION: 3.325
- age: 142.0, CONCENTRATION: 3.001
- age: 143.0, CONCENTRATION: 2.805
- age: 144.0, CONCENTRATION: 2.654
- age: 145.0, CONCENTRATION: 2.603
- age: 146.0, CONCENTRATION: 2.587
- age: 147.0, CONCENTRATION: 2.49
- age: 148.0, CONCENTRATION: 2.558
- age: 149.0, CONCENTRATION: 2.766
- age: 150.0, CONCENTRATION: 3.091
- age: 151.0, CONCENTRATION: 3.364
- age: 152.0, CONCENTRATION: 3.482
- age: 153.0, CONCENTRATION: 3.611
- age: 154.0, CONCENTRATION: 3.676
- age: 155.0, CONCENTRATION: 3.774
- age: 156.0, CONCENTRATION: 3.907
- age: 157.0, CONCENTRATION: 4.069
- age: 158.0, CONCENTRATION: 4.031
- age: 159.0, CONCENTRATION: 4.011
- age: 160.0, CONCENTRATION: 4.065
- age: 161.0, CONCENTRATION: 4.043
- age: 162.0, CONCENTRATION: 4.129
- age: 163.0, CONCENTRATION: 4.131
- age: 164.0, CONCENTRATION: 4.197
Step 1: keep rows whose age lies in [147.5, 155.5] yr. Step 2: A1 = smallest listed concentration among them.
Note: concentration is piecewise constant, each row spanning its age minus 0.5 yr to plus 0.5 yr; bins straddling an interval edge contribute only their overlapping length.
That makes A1 2.558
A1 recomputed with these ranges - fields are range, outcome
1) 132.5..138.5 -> 3.477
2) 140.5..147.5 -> 2.49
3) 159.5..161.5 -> 4.043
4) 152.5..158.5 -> 3.611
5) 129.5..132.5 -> 3.402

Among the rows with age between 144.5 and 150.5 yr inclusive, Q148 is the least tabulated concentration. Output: 2.49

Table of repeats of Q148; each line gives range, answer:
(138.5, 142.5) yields 3.001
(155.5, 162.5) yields 3.907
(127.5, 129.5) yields 3.486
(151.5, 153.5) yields 3.482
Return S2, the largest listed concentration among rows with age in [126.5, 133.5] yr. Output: 3.573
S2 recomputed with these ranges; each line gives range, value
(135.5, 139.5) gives 4.025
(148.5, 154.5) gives 3.676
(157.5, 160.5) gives 4.065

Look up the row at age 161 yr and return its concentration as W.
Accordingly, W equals 4.043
